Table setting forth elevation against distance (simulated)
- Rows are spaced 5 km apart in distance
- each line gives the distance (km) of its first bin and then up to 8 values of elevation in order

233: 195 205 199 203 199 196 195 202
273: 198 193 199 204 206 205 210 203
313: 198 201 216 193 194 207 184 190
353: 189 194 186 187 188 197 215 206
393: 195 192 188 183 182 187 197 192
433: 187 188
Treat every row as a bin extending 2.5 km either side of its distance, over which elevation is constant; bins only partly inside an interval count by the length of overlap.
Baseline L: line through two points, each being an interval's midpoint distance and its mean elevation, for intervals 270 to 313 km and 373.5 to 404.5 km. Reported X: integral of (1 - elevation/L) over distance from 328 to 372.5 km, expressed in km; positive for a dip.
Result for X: 1.91 km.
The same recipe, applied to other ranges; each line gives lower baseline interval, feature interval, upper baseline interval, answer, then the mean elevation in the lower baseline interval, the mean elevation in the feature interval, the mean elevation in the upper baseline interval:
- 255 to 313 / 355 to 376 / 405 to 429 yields 0.4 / 201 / 189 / 188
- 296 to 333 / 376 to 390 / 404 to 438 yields -0.9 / 203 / 206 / 188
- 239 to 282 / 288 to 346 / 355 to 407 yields -1.5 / 198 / 202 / 194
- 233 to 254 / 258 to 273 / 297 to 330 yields 0.3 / 201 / 198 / 204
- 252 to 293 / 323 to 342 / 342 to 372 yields -0.8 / 199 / 199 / 189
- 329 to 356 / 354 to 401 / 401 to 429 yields -1.2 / 193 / 195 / 188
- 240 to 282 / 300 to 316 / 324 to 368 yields -0.7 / 198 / 204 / 193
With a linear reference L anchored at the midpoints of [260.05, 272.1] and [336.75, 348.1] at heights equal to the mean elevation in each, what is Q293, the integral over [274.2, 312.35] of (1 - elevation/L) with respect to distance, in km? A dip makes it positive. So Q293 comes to -1.2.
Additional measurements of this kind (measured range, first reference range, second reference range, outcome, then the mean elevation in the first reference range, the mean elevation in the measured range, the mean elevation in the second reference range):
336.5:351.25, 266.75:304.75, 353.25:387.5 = 0.3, 202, 193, 195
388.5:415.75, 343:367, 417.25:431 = 0.3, 189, 189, 192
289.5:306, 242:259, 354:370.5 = -1.0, 200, 207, 189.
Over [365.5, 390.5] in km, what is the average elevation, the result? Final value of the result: 199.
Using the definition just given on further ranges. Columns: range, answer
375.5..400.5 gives 201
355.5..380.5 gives 190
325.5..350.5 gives 194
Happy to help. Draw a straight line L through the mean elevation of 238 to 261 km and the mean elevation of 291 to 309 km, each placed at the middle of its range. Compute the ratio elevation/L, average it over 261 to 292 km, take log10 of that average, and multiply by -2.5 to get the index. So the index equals 0.02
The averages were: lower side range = 200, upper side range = 206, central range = 199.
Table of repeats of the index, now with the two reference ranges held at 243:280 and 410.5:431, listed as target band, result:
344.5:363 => 0.02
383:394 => -0.07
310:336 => -0.03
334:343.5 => -0.02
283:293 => -0.04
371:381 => -0.01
